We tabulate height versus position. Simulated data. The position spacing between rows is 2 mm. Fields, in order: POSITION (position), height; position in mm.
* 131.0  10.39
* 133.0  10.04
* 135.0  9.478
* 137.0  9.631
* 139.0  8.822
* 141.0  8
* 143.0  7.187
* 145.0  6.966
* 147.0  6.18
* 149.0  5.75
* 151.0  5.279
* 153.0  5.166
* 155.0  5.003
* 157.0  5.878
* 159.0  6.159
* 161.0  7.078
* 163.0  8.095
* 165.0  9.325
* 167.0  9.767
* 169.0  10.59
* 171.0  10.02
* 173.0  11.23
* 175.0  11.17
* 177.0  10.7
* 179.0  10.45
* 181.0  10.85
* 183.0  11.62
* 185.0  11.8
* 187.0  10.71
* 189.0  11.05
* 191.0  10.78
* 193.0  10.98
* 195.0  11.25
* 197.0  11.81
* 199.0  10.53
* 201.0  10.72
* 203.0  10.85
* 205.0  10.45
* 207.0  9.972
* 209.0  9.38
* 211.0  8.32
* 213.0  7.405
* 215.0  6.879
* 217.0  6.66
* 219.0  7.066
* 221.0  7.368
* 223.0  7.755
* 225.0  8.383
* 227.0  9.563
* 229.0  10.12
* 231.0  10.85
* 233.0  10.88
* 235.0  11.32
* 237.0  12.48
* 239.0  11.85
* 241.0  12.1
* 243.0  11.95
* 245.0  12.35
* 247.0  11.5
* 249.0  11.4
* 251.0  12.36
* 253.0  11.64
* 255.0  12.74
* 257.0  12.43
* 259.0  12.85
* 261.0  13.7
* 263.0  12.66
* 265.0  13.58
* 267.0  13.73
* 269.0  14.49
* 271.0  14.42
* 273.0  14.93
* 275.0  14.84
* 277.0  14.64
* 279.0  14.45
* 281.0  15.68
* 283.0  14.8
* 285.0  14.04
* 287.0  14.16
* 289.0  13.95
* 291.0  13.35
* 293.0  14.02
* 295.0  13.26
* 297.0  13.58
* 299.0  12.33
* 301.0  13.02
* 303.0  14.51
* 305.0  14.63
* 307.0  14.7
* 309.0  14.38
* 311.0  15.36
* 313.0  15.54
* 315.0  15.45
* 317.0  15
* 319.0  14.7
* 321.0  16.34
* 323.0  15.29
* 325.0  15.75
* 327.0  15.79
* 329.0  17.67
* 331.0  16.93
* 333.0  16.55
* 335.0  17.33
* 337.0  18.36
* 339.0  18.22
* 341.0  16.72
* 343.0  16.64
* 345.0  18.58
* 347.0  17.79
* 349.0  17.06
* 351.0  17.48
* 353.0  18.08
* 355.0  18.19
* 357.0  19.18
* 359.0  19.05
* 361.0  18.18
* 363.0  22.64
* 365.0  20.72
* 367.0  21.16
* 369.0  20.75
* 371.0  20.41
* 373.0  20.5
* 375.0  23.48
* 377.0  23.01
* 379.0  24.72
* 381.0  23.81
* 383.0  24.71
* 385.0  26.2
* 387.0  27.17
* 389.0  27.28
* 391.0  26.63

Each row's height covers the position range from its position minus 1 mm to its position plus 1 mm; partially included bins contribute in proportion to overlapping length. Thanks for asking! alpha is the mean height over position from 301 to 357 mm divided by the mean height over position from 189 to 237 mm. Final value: 1.7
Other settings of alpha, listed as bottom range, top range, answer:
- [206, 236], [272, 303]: 1.60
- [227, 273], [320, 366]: 1.44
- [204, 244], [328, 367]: 1.91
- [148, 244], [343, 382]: 2.13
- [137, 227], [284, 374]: 1.86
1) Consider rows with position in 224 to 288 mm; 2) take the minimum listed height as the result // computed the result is 8.383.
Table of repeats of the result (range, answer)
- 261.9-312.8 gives 12.33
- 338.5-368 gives 16.64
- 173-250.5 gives 6.66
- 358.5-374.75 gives 18.18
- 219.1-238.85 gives 7.368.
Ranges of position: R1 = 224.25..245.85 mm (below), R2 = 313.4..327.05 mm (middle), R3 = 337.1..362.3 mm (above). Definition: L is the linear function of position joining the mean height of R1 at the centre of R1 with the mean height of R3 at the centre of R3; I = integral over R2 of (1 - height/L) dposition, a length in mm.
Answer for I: 0.6 mm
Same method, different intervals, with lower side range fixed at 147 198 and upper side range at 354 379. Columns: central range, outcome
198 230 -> 7.7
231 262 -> 3.6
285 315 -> 4.8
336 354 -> 1.7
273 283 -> 0.4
